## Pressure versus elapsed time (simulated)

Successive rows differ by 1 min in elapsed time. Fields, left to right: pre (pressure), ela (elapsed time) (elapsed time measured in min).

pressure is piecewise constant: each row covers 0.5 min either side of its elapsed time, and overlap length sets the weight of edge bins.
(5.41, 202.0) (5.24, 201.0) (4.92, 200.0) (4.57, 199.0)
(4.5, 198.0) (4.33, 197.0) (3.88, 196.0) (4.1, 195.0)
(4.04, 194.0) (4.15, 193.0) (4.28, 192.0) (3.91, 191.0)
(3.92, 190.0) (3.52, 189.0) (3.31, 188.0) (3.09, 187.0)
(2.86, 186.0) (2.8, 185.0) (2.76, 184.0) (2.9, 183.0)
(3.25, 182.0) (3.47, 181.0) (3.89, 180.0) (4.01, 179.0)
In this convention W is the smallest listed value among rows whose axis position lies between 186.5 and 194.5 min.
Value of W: 3.09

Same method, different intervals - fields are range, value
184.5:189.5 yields 2.8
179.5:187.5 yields 2.76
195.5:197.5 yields 3.88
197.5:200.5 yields 4.5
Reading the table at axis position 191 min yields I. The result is 3.91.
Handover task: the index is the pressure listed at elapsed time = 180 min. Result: 3.89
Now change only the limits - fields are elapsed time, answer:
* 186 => 2.86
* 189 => 3.52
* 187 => 3.09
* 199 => 4.57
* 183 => 2.9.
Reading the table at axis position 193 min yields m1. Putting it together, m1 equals 4.15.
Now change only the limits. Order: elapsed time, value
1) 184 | 2.76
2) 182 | 3.25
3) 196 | 3.88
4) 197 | 4.33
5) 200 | 4.92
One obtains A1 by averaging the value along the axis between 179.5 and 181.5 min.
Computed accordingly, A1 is 3.68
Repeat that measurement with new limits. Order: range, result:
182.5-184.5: 2.83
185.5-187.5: 2.97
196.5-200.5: 4.58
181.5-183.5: 3.08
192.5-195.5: 4.1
